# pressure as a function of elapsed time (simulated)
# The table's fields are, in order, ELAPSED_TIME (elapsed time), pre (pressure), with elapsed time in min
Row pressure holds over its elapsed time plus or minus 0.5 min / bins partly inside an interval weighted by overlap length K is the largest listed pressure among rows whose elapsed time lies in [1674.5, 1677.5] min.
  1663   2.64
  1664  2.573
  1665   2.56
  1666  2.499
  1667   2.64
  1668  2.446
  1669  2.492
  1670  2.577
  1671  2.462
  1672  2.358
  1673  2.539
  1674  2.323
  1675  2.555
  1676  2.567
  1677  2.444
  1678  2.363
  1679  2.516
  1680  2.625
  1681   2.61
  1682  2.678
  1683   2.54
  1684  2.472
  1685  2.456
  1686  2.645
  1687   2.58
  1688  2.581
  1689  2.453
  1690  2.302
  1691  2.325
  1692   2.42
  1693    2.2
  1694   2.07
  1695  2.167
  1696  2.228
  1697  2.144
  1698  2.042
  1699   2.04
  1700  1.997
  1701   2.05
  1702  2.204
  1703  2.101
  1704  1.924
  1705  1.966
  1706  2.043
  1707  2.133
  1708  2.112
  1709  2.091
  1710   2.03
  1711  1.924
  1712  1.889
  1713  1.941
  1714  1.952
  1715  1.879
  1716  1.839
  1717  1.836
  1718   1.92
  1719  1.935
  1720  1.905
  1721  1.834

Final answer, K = 2.567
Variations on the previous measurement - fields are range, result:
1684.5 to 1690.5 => 2.645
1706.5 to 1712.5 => 2.133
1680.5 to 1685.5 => 2.678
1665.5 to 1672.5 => 2.64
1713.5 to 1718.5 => 1.952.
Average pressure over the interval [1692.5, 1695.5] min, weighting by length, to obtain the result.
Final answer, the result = 2.15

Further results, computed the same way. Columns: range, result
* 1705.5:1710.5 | 2.08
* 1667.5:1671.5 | 2.49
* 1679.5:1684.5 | 2.58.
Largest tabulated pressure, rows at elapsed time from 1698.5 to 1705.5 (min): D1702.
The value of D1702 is 2.204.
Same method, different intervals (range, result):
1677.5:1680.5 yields 2.625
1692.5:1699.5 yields 2.228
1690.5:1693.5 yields 2.42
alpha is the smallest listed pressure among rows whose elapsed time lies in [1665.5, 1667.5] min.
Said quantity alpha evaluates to 2.499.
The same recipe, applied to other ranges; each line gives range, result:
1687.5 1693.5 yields 2.2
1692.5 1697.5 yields 2.07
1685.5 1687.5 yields 2.58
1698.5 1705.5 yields 1.924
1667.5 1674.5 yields 2.323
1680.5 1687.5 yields 2.456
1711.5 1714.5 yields 1.889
